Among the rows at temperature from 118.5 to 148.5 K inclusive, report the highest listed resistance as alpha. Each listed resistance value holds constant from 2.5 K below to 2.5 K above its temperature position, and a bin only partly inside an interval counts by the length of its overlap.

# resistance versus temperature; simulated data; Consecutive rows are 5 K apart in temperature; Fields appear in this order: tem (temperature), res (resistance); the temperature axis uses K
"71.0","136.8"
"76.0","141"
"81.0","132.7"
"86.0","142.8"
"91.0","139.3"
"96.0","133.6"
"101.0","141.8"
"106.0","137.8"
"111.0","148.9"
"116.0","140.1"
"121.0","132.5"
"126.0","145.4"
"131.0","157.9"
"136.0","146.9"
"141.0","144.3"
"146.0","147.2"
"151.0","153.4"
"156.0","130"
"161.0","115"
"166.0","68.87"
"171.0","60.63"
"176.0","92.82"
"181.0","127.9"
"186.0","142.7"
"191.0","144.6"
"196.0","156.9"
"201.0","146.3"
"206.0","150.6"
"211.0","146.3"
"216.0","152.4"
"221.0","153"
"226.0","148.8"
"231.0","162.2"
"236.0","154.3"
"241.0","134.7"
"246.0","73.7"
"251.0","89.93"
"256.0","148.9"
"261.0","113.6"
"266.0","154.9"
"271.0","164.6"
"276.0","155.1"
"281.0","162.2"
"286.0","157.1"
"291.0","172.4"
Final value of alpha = 157.9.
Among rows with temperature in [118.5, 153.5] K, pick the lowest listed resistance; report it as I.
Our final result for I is 132.5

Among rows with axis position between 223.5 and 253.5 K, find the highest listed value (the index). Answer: 162.2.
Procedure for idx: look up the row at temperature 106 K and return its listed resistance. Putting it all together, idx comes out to 137.8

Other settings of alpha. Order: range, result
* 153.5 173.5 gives 130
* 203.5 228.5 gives 153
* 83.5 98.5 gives 142.8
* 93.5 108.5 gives 141.8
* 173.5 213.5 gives 156.9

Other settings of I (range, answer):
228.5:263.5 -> 73.7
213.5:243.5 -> 134.7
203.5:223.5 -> 146.3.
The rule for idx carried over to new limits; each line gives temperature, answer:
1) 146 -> 147.2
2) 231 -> 162.2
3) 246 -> 73.7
